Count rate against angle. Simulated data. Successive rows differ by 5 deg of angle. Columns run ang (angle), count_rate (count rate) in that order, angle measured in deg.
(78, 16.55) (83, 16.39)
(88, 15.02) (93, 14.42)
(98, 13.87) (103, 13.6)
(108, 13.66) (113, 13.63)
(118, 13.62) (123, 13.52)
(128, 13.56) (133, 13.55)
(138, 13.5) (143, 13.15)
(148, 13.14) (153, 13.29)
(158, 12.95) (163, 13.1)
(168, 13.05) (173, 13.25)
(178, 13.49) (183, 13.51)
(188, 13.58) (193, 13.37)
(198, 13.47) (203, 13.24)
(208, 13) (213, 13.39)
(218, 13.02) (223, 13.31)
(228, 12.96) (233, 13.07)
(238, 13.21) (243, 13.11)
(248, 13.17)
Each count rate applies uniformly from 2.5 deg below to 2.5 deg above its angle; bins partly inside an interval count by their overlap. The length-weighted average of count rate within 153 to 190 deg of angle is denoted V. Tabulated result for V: 13.3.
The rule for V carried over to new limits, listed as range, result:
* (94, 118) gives 13.7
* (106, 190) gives 13.4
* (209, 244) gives 13.1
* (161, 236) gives 13.3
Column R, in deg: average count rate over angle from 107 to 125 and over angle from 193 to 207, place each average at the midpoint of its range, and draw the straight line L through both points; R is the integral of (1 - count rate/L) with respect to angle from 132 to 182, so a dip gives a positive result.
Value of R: 0.82 deg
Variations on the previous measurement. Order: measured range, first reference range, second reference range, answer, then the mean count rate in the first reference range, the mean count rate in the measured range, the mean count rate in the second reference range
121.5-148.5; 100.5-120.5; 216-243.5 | 0.2 deg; 13.6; 13.4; 13.1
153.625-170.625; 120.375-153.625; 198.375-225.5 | 0.3 deg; 13.4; 13.1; 13.2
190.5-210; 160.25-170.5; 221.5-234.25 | -0.3 deg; 13.1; 13.3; 13.1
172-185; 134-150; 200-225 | -0.2 deg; 13.3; 13.4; 13.2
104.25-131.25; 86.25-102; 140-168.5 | 0.5 deg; 14.3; 13.6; 13.1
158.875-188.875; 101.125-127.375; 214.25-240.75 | 0.1 deg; 13.6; 13.3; 13.1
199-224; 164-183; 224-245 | -0.1 deg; 13.3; 13.2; 13.1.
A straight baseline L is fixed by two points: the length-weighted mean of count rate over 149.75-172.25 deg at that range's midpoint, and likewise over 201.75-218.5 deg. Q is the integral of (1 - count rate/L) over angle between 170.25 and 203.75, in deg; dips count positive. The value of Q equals -0.7 deg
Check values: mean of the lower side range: 13.1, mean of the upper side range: 13.2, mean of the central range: 13.4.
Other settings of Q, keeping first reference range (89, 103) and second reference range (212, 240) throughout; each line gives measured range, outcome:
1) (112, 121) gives 0.2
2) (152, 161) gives 0.4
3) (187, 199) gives -0.1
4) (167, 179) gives 0.3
